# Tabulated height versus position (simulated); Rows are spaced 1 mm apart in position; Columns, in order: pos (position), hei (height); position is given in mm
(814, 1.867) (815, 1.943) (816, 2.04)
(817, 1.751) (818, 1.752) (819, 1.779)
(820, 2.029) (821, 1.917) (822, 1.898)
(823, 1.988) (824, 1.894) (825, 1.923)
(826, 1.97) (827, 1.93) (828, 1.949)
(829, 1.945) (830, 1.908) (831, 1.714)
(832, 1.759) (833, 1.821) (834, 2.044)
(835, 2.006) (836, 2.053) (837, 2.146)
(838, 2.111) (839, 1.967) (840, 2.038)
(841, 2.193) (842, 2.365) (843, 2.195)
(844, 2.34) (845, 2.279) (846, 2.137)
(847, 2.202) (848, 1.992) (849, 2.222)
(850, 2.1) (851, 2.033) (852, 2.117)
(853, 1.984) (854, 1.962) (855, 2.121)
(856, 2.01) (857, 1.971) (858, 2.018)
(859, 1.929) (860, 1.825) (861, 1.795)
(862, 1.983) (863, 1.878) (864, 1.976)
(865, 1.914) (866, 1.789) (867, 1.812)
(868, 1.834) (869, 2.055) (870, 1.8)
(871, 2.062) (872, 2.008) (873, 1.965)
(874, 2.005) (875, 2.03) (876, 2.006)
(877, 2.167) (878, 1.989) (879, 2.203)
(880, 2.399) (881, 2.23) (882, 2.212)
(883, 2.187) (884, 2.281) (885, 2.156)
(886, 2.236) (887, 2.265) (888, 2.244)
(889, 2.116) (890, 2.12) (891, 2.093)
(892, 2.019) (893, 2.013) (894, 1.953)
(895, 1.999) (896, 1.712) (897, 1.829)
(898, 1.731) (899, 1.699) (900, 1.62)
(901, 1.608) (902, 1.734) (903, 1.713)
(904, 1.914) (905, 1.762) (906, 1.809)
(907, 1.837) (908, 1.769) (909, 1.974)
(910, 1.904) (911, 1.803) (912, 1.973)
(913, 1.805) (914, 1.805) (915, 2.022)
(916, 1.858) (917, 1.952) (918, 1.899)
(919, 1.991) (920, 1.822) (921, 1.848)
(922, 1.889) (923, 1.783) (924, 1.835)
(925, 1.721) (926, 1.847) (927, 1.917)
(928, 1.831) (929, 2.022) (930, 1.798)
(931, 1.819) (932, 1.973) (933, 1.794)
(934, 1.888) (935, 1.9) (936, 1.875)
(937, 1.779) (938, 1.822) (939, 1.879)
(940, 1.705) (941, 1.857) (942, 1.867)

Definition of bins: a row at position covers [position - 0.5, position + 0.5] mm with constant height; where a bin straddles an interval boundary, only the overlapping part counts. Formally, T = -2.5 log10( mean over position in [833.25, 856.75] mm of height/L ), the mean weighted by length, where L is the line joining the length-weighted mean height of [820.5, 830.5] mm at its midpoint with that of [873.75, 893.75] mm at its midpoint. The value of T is -0.06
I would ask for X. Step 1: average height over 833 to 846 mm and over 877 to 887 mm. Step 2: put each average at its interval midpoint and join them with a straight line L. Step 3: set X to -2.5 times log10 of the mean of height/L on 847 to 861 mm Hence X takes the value 0.07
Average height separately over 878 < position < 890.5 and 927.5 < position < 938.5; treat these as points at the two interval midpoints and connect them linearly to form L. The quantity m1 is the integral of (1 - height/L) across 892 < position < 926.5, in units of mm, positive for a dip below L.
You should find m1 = 3.3 mm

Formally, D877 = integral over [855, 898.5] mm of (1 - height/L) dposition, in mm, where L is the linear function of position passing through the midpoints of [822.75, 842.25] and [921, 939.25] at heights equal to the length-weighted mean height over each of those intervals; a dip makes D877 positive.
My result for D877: -2.2 mm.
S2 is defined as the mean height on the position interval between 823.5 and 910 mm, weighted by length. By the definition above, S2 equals 2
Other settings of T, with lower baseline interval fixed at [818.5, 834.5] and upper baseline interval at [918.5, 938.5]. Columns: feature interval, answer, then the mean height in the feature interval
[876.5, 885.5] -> -0.17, 2.2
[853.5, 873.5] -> -0.03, 1.94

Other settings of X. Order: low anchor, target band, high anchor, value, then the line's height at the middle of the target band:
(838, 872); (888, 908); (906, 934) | 0.03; 1.92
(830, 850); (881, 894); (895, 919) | -0.14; 1.9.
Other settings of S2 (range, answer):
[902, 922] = 1.86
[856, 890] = 2.04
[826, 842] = 1.98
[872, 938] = 1.94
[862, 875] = 1.93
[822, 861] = 2.03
